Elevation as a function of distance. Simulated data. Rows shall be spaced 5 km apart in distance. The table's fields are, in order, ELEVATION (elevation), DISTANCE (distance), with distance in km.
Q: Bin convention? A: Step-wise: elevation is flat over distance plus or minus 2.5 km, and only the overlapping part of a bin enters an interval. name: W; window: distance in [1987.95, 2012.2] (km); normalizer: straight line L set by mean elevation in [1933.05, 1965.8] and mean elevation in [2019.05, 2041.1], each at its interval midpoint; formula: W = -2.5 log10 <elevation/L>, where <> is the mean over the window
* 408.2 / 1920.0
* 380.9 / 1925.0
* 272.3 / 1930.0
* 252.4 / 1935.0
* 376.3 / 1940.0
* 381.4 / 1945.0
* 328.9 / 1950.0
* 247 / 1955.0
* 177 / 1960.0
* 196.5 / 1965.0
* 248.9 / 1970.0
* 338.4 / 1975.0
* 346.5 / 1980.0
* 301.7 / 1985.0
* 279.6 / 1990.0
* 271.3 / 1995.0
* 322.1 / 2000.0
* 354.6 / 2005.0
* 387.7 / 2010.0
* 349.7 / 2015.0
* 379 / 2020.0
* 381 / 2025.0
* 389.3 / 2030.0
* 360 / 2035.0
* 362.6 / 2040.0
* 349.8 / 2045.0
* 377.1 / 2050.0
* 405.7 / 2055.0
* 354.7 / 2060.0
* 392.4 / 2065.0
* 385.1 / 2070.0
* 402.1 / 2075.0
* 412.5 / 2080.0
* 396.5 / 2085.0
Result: 0.06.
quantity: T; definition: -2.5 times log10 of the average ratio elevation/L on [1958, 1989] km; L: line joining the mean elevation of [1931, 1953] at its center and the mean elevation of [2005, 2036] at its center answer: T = 0.273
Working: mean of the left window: 328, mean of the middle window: 270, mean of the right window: 374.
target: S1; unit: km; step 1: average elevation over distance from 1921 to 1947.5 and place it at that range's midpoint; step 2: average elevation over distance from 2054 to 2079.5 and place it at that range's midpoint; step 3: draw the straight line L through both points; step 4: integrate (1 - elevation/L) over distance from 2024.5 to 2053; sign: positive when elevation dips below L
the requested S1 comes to 0.6 km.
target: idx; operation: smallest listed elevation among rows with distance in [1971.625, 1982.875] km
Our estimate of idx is 338.4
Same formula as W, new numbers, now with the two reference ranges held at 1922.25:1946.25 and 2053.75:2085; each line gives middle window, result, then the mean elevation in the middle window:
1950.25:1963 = 0.42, 232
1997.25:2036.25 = 0.01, 365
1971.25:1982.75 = 0.06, 331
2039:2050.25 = 0.06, 360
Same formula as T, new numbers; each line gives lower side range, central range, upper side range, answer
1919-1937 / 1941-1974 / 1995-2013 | 0.21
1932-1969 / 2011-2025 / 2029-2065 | -0.08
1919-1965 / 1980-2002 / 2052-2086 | 0.13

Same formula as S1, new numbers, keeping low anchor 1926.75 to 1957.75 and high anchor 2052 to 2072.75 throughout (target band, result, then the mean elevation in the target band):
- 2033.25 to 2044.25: 0.31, 360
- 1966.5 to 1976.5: 1.50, 279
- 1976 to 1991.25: 0.96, 315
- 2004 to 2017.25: -0.48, 365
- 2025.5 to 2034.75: -0.40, 380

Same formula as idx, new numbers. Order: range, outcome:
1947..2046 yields 177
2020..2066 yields 349.8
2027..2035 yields 360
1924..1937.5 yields 252.4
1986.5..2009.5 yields 271.3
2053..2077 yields 354.7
